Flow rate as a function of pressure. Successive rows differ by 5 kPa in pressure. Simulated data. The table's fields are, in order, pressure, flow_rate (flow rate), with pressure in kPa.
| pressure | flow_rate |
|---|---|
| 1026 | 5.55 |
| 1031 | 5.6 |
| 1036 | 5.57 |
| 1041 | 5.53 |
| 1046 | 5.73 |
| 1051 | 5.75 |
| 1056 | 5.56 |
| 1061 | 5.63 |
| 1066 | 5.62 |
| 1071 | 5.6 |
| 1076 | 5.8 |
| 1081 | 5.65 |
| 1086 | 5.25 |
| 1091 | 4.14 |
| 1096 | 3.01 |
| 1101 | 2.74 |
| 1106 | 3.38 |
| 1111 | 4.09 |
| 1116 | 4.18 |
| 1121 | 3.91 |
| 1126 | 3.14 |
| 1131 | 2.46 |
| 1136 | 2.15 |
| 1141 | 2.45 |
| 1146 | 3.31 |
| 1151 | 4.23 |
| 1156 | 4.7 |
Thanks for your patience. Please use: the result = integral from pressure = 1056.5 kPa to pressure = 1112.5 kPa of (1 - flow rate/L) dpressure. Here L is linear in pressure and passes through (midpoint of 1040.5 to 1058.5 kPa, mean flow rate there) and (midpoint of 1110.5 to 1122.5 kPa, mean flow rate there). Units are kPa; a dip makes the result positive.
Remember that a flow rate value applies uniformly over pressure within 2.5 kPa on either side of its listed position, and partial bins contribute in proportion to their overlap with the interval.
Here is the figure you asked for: 2.3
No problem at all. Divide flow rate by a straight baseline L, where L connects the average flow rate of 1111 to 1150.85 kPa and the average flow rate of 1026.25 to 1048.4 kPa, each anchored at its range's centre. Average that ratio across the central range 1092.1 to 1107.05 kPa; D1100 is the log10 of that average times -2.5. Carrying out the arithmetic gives 0.28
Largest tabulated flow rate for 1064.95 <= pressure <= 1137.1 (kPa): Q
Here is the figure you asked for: 5.8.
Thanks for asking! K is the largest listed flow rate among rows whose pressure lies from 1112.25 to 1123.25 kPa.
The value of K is 4.18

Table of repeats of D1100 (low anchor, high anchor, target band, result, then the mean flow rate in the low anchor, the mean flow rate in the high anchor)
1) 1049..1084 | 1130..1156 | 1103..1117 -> 0.103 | 5.65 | 3.12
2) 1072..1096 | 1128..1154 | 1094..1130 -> 0.145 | 5.01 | 2.96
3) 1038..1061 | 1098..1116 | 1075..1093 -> -0.186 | 5.64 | 3.5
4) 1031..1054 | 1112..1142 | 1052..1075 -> -0.127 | 5.64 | 3.13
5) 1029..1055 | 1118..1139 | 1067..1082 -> -0.226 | 5.63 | 2.93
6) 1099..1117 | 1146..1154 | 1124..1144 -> 0.435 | 3.57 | 3.97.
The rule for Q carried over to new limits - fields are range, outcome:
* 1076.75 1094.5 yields 5.65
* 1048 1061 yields 5.75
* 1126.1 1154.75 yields 4.23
